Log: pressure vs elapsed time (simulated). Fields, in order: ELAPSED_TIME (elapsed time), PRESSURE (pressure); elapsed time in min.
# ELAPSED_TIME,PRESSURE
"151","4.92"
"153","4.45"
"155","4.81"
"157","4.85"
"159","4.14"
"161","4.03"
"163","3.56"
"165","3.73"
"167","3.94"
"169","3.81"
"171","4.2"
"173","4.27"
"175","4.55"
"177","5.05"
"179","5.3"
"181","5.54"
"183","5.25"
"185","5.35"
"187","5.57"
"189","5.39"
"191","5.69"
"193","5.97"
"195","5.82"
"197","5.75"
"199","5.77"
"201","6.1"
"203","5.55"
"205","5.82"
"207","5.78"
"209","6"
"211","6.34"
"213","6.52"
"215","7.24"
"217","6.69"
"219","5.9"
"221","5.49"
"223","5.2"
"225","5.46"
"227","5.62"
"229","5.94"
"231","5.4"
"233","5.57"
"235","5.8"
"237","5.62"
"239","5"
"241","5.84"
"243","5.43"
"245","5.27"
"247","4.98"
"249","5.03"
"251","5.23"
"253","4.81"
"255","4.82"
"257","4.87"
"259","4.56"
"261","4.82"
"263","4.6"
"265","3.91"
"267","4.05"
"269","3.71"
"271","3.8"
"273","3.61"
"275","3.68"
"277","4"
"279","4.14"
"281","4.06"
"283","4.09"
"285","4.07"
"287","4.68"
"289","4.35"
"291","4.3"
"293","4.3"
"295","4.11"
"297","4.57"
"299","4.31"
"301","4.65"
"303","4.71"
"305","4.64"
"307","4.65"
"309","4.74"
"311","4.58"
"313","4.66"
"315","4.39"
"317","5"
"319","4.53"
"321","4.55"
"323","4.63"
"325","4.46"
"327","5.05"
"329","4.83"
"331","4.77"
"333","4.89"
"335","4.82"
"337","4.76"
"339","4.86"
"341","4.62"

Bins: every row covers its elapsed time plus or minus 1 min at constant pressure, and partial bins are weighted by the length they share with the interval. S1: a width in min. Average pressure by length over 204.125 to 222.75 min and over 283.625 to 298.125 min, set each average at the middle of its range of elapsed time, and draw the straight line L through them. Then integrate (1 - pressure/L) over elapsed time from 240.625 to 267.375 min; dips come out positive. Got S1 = 1.8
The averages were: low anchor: 6.16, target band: 4.87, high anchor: 4.33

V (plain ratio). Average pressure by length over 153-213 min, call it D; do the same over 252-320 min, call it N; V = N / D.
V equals 0.86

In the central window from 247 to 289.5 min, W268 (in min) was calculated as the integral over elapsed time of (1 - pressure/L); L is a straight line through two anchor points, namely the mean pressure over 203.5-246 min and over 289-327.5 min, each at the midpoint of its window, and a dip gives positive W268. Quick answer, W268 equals 6.73 min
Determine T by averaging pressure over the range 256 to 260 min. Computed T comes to 4.71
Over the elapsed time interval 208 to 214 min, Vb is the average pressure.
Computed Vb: 6.29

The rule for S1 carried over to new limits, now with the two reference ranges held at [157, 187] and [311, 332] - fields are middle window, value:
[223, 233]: -2.1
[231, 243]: -2.5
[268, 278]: 1.9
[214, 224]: -3.3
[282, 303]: 1.3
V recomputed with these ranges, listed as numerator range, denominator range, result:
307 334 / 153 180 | 1.08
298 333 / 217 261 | 0.87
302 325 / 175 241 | 0.81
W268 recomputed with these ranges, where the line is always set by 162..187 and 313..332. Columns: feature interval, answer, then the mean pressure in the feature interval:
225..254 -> -4.80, 5.4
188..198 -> -2.44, 5.72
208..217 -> -3.77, 6.54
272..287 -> 2.13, 4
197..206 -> -2.34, 5.8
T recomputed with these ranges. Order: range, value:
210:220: 6.54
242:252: 5.19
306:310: 4.7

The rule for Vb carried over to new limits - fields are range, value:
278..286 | 4.09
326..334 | 4.88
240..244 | 5.63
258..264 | 4.66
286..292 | 4.44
